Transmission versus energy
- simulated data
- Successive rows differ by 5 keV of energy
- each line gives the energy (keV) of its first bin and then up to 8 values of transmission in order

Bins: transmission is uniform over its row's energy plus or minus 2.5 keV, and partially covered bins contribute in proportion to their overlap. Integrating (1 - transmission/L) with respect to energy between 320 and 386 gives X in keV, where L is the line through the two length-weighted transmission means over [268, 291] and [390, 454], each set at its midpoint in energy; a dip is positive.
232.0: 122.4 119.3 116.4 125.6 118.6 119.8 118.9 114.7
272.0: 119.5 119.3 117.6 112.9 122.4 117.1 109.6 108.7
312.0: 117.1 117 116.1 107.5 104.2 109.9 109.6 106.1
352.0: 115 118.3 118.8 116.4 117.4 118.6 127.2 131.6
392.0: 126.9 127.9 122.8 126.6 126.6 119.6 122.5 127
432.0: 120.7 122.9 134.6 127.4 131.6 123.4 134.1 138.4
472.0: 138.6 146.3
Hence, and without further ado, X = 3.9 keV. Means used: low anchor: 117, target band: 115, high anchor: 126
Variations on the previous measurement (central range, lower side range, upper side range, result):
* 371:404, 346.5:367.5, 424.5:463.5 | -1.43 keV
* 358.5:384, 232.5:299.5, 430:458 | 0.86 keV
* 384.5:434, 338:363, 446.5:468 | -1.03 keV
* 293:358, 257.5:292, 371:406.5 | 4.74 keV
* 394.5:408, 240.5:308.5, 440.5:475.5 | 0.26 keV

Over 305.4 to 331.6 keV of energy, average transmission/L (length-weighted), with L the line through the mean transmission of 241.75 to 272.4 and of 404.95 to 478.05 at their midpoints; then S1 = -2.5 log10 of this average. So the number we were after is 0.09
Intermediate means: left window 119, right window 129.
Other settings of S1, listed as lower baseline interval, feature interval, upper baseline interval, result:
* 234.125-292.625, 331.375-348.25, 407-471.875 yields 0.139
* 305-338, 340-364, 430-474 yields 0.023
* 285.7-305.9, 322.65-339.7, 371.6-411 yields 0.103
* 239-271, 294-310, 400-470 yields 0.082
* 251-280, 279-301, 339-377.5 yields 0.004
